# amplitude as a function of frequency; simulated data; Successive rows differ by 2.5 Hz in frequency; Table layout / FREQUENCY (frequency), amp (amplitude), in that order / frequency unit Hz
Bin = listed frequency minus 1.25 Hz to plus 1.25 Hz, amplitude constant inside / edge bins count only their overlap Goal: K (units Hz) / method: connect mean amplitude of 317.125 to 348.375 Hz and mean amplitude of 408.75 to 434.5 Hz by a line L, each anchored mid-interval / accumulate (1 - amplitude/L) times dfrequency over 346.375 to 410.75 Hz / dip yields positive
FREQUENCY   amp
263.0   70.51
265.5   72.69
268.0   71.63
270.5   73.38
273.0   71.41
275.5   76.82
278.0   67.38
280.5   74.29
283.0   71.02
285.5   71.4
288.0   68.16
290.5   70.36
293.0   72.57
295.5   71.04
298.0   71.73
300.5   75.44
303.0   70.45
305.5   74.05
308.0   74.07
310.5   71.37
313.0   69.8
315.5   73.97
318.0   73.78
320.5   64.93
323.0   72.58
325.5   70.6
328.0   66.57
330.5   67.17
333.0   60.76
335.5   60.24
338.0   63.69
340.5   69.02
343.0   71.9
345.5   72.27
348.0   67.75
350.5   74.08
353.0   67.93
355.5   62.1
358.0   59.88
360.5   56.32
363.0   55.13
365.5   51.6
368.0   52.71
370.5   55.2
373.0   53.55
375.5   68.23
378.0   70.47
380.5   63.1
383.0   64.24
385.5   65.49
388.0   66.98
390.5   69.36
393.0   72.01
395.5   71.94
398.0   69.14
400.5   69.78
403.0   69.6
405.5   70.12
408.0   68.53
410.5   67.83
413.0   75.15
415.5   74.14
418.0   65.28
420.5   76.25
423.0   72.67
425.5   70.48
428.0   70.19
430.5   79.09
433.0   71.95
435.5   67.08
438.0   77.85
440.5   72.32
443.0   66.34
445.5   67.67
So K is 4.89 Hz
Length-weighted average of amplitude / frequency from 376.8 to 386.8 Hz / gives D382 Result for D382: 65.8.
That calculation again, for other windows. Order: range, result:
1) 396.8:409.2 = 69.4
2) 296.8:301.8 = 73.6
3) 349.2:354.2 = 71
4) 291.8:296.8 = 71.8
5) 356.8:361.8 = 58.1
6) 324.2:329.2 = 68.6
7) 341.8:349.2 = 70.7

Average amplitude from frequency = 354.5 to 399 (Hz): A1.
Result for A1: 62.6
